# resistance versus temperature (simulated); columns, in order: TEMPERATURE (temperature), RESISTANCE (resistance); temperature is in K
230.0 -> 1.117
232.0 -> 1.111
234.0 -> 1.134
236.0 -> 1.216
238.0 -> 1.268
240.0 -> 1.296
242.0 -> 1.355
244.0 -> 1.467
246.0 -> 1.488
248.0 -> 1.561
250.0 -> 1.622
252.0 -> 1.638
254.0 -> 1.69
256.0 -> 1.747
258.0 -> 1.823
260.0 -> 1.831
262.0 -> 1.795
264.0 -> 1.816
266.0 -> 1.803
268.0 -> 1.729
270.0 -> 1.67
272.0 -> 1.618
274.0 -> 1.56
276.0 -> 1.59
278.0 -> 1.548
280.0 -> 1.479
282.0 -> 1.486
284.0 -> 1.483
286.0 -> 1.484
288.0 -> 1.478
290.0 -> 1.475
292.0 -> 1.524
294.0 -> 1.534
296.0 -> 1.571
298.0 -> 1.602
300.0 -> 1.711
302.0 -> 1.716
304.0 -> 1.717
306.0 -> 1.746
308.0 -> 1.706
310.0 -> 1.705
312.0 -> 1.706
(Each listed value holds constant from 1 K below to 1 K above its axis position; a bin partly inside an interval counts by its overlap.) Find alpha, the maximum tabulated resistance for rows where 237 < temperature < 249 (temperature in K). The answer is 1.561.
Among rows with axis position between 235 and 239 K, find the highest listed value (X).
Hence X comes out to 1.268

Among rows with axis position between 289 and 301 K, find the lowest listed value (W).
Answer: 1.475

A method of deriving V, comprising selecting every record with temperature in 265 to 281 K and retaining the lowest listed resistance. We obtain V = 1.479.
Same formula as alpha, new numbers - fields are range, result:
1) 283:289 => 1.484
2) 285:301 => 1.711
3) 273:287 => 1.59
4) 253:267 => 1.831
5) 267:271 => 1.729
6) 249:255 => 1.69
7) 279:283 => 1.486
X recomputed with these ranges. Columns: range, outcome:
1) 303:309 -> 1.746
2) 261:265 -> 1.816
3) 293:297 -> 1.571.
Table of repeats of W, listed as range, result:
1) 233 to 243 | 1.134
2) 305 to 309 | 1.706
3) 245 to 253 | 1.488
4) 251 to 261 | 1.638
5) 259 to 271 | 1.67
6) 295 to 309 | 1.571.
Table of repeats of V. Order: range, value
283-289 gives 1.478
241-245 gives 1.355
